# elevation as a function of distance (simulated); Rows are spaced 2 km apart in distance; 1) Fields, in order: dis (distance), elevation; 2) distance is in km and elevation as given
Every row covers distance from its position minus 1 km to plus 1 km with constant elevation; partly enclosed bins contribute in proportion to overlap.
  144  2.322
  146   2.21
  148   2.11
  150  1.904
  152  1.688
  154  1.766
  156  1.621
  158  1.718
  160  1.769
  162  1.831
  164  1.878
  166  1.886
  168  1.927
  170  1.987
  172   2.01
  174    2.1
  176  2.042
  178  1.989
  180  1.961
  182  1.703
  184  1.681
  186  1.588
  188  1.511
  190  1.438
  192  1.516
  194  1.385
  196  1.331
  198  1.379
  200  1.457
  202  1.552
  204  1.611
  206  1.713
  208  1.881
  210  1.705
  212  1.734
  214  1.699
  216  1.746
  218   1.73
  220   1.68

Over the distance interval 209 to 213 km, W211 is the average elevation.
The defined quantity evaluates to 1.72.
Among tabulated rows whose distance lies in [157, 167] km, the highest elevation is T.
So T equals 1.886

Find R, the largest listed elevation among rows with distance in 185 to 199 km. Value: 1.588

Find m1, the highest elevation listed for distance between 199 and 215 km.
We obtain 1.881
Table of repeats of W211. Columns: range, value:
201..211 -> 1.69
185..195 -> 1.49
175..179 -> 2.02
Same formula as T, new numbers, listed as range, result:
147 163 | 2.11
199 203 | 1.552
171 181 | 2.1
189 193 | 1.516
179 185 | 1.961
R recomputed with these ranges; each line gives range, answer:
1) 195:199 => 1.379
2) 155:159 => 1.718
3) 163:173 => 2.01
